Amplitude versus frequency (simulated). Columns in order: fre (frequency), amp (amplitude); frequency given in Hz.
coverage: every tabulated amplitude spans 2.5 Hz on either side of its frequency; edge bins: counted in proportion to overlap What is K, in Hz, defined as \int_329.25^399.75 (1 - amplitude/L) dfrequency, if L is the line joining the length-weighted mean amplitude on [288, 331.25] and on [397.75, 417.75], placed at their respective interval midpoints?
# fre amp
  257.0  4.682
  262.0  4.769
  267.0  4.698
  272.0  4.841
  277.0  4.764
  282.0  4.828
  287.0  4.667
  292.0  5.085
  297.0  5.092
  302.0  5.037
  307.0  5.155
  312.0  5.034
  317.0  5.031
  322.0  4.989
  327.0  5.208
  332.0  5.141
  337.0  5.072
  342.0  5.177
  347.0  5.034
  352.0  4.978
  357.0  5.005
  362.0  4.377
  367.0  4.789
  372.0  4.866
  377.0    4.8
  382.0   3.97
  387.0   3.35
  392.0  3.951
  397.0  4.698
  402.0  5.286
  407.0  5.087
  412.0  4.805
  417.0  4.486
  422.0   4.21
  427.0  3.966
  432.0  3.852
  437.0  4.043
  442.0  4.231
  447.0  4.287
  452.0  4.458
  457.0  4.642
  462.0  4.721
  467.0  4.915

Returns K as 4.7 Hz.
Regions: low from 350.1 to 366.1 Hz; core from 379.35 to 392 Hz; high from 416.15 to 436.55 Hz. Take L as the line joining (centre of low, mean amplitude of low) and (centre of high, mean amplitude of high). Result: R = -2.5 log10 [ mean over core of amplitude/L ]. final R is 0.20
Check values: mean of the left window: 4.78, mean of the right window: 4.09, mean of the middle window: 3.73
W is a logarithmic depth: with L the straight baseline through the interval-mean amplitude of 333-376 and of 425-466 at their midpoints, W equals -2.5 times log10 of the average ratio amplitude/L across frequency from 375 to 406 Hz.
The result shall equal 0.07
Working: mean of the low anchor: 4.92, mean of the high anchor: 4.3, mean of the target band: 4.37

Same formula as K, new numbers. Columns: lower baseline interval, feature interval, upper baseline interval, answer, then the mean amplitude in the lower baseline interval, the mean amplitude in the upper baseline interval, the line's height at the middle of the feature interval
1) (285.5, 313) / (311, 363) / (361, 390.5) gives -3.72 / 5.02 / 4.34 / 4.69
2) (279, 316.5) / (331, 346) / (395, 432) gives -0.84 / 4.98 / 4.59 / 4.85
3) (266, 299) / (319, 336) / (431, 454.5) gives -1.59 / 4.86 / 4.19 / 4.67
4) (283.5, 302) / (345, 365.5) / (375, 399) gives -2.01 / 4.95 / 4.13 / 4.41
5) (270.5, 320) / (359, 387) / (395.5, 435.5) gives 1.33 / 4.96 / 4.53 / 4.68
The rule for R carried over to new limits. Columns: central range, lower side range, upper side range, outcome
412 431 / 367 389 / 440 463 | 0.03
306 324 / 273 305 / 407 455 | -0.05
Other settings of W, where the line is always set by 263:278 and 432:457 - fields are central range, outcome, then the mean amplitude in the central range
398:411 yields -0.16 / 5.09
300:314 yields -0.09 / 5.08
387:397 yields 0.11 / 3.99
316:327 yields -0.10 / 5.05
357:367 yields -0.03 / 4.64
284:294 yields -0.03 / 4.86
